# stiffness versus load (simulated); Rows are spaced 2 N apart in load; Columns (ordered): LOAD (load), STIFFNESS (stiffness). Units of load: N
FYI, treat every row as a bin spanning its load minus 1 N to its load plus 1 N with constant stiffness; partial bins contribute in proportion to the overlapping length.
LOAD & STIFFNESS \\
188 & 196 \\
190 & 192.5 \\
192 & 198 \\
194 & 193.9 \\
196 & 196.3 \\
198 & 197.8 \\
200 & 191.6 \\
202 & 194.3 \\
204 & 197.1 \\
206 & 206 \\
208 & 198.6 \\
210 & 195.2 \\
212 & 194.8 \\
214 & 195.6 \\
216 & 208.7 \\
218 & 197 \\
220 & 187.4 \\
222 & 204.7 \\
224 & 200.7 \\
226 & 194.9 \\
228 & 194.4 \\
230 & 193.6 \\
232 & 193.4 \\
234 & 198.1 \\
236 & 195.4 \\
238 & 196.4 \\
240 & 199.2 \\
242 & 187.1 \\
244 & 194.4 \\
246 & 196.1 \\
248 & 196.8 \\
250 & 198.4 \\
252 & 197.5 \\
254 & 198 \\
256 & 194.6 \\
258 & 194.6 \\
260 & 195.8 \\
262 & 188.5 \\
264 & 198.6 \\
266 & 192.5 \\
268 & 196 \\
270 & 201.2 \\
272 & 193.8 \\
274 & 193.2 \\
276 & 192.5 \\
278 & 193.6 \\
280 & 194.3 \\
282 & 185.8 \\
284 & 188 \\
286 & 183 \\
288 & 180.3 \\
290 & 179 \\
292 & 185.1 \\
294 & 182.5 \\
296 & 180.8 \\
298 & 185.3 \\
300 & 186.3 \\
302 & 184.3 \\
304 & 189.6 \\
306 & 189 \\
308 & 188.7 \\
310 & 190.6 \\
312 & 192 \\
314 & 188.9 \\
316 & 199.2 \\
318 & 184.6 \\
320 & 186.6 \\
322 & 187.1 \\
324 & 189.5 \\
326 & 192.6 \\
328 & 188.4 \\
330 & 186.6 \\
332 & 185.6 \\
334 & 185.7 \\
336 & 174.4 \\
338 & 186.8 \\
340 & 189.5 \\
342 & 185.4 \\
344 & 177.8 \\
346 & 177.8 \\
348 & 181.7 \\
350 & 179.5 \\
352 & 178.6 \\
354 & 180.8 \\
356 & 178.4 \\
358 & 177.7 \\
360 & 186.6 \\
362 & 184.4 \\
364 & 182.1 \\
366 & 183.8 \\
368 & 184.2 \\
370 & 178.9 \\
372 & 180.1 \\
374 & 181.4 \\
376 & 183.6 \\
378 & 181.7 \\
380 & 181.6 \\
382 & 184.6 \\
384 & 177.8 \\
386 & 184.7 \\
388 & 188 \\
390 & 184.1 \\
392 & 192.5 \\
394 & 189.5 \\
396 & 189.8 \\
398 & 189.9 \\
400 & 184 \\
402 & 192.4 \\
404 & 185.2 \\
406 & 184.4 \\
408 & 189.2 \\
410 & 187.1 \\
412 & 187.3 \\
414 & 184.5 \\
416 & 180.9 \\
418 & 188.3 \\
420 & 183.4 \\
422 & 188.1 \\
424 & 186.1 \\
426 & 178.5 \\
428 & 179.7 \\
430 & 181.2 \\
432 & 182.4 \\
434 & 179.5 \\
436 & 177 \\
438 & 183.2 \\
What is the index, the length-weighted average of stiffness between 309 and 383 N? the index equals 184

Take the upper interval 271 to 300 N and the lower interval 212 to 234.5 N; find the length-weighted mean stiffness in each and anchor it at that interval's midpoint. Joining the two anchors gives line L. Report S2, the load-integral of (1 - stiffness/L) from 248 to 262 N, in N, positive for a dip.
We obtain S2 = -0.3 N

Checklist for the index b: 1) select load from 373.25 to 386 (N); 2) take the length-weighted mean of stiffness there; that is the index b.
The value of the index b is 182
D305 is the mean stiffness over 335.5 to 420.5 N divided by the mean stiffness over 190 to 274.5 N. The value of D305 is 0.94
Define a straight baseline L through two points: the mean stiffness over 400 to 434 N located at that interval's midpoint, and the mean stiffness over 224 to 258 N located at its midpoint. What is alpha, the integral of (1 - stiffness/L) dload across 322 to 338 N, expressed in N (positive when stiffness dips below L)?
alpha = 0.3 N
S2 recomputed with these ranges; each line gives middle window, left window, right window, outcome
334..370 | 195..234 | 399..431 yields 1.3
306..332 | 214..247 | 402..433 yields 0.2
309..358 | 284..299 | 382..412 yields -0.2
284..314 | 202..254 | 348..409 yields 0.8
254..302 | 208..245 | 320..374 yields 0.2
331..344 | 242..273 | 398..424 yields 0.5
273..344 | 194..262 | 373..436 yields 1.5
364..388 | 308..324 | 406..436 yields 0.5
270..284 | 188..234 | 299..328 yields -0.1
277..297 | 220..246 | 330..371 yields 0.4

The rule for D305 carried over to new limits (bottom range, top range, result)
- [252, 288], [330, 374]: 0.94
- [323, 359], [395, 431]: 1.01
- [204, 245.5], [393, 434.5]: 0.94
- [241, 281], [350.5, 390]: 0.93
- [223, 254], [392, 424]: 0.96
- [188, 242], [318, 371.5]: 0.93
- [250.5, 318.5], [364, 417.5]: 0.97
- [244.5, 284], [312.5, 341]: 0.96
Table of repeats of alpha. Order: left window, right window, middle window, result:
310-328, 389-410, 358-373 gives 0.50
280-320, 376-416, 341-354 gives 0.43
